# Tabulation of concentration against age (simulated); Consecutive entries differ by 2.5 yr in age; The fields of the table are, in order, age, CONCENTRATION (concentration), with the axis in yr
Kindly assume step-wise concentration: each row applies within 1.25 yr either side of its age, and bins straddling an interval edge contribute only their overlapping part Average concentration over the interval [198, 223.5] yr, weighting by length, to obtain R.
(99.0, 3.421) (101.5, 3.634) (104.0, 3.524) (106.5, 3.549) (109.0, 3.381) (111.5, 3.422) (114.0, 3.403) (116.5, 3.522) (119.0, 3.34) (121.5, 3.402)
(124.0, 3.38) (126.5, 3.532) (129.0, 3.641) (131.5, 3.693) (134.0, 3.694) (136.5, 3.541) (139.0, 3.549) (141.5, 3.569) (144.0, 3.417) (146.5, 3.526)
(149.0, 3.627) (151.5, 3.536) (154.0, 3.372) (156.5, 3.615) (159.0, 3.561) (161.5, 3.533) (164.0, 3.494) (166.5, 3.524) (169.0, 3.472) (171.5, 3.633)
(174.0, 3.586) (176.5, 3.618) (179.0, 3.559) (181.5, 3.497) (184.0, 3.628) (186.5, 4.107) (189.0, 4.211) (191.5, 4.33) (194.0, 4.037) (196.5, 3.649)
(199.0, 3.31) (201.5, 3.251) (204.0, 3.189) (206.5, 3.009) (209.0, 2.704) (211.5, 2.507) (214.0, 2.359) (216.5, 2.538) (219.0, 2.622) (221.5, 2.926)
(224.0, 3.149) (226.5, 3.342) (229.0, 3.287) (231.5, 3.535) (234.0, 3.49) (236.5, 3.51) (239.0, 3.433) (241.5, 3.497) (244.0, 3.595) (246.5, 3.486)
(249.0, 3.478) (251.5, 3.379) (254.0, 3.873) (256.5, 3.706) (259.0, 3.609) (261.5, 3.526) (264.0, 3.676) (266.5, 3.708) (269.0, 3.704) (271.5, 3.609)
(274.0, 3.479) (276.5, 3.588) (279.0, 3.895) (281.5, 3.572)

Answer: 2.85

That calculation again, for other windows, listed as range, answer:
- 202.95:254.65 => 3.18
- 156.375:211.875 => 3.54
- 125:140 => 3.61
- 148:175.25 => 3.54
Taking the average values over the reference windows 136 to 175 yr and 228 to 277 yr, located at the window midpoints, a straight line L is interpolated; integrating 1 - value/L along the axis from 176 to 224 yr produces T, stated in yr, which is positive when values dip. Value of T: 3.2 yr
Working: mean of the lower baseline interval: 3.53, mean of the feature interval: 3.31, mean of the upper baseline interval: 3.56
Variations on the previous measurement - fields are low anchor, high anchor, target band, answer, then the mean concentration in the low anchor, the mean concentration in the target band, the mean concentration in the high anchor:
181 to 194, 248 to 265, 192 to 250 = 8.7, 3.99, 3.23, 3.61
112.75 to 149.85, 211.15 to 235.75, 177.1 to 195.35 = -3.9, 3.52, 3.9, 3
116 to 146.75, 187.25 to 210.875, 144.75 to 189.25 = -1.1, 3.52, 3.6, 3.51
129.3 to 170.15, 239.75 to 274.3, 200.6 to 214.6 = 2.8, 3.55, 2.85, 3.6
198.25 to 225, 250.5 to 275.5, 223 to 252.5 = -1.7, 2.86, 3.43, 3.63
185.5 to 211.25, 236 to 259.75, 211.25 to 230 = 3.7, 3.53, 2.85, 3.56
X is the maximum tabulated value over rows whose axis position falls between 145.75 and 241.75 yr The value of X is 4.33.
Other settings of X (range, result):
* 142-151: 3.627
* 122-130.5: 3.641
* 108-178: 3.694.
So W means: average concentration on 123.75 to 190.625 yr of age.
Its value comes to 3.6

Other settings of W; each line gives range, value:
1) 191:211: 3.37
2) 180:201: 3.82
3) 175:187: 3.65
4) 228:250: 3.48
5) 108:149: 3.51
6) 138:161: 3.53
